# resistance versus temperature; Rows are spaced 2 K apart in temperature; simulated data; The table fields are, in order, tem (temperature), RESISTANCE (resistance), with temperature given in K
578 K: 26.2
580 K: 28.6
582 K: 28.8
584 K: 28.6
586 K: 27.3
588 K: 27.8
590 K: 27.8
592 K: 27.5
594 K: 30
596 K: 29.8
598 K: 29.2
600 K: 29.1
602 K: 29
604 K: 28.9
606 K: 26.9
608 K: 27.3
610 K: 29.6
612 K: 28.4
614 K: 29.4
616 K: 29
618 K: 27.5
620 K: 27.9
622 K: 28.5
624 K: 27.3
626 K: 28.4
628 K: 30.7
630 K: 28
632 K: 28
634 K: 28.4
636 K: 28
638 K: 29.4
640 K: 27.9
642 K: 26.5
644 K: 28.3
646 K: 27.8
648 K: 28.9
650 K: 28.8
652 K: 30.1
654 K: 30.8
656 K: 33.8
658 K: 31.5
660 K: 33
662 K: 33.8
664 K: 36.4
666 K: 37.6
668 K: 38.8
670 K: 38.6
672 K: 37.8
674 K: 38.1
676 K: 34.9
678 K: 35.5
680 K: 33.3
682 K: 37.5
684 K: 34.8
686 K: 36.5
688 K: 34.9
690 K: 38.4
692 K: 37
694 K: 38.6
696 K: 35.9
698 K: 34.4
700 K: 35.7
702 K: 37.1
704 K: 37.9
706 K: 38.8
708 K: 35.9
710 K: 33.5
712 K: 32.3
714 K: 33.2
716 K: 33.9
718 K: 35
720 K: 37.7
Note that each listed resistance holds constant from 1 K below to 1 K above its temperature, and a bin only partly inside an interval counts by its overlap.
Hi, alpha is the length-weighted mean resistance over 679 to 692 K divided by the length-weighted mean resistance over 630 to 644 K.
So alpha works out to 1.28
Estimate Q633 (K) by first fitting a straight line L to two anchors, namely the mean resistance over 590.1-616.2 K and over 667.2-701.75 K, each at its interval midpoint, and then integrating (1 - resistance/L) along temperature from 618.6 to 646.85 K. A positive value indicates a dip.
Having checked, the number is 3.0 K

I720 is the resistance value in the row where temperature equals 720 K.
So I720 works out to 37.7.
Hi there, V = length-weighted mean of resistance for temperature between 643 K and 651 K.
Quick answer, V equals 28.4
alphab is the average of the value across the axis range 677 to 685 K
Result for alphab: 35.3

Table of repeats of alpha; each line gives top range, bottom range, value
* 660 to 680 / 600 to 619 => 1.28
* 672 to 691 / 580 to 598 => 1.27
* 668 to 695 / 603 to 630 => 1.29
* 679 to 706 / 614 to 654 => 1.28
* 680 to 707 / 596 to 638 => 1.28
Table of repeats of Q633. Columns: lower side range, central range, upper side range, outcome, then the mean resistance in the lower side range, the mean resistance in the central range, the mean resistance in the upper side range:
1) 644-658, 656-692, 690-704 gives -2.8 K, 30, 35.9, 36.7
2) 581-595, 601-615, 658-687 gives 0.7 K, 28.3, 28.5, 36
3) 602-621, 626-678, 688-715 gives 0.1 K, 28.4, 31.8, 36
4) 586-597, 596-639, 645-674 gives 2.6 K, 28.5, 28.5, 33.6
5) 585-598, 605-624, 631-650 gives 0.1 K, 28.4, 28.2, 28.2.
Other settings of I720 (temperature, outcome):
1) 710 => 33.5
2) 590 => 27.8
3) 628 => 30.7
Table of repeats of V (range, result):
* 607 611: 28.5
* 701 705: 37.5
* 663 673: 37.8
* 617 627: 27.9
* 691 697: 37.2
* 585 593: 27.6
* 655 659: 32.6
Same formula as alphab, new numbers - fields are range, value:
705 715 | 34.7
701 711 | 36.6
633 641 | 28.4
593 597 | 29.9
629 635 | 28.1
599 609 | 28.2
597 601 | 29.1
